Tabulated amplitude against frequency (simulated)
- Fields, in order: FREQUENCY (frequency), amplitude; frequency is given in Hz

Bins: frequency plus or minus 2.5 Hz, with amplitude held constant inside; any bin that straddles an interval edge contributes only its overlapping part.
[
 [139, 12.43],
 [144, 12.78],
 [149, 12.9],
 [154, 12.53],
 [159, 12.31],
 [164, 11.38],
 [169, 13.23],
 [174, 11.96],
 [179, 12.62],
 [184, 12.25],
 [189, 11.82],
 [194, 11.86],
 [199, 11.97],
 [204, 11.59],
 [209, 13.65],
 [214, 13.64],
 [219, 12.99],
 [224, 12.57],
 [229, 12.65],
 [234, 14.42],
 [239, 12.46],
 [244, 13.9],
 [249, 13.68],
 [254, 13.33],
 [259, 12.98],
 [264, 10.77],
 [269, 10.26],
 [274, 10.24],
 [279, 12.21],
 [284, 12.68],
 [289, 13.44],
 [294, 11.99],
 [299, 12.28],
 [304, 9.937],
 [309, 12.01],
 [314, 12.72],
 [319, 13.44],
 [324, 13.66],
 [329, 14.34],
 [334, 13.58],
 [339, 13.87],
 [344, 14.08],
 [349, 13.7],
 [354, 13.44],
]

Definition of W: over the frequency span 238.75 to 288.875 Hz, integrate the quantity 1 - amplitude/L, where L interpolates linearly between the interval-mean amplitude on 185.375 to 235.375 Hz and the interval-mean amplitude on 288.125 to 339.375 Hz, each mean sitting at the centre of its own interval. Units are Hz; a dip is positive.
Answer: 1.7 Hz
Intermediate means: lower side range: 12.7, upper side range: 12.8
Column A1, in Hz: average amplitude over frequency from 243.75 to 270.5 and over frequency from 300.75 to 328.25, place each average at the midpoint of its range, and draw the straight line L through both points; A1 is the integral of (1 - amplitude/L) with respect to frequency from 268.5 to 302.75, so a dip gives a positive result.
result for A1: 1.6 Hz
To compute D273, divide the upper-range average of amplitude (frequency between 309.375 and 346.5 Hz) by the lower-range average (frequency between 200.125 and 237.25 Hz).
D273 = 1.04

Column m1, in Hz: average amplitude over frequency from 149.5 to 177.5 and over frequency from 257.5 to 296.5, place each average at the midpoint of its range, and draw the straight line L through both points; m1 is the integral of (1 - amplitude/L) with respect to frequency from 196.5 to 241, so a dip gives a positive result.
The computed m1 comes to -3.0 Hz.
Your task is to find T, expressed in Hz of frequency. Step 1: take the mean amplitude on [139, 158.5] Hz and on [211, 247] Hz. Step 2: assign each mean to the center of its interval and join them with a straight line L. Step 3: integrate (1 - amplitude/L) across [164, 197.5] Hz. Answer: 1.8 Hz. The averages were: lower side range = 12.7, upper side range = 13.2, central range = 12.2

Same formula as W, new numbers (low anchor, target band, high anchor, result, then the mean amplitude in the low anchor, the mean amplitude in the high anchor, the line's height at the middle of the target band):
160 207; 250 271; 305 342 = 1.2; 12.1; 13.2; 12.7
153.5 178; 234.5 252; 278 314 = -1.8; 12.3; 12.1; 12.2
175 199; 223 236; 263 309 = -1.5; 12.1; 11.6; 11.9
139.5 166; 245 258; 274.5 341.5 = -0.9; 12.4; 12.7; 12.6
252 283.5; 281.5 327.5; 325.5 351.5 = 1.2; 11.7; 13.9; 12.8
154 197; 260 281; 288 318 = 1.9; 12.2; 12.1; 12.1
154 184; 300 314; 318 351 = 2.2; 12.3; 13.8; 13.6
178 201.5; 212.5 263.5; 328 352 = -2.1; 12.1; 13.9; 12.7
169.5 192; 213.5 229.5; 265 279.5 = -1.9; 12.3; 10.7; 11.6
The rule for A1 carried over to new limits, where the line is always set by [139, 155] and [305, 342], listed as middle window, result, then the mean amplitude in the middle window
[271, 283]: 1.6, 11.4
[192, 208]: 1.1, 12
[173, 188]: 0.6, 12.3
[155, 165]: 0.6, 12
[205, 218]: -0.4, 13.3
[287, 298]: 0.4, 12.6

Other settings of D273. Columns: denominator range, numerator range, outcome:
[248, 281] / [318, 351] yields 1.17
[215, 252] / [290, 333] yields 0.95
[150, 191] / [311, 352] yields 1.11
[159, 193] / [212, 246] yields 1.08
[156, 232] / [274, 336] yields 1.01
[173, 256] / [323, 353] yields 1.08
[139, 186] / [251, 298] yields 0.97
